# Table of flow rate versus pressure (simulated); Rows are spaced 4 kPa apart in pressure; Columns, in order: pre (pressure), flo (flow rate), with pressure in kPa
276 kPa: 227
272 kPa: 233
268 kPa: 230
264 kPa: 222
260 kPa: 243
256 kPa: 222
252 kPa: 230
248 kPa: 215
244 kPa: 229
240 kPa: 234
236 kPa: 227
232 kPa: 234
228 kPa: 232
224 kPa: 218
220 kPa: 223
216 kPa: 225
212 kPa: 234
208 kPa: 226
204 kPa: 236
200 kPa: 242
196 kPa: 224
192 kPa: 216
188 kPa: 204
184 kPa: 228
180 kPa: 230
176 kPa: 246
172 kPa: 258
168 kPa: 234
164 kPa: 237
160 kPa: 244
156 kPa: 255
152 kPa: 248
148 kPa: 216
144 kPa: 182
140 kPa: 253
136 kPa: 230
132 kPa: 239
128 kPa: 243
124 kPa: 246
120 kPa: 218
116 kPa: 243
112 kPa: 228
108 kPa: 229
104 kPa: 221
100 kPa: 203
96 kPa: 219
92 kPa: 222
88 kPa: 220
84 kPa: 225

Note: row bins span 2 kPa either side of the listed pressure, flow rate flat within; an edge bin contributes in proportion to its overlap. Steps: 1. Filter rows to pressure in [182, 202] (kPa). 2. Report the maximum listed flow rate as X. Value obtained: 242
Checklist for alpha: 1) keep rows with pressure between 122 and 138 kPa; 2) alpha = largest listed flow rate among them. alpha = 246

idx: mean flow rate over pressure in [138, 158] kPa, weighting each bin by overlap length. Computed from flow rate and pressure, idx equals 231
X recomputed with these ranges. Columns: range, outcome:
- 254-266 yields 243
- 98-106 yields 221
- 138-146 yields 253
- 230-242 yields 234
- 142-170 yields 255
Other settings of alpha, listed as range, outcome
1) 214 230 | 232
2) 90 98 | 222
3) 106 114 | 229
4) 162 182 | 258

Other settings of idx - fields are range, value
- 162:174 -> 243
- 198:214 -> 234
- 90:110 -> 219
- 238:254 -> 227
